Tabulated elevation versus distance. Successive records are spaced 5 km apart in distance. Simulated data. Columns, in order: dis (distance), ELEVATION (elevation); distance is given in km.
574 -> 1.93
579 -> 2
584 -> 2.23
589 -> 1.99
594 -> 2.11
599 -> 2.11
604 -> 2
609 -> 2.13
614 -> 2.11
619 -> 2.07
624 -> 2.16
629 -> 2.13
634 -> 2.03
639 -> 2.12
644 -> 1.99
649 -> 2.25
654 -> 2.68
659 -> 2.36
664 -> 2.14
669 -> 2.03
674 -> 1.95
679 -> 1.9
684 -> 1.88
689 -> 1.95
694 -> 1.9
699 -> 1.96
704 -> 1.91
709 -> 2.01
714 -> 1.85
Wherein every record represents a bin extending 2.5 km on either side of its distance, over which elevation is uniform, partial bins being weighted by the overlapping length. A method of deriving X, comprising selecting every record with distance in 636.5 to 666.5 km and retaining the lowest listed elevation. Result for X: 1.99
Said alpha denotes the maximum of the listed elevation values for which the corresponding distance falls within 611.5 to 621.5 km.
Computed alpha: 2.11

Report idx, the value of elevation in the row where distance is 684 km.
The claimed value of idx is 1.88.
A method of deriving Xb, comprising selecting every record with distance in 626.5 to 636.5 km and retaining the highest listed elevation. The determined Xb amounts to 2.13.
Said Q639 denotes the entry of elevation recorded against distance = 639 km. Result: 2.12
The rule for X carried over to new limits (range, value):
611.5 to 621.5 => 2.07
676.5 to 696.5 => 1.88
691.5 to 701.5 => 1.9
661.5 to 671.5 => 2.03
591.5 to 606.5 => 2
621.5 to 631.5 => 2.13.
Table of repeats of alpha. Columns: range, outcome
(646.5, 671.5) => 2.68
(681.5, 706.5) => 1.96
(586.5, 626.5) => 2.16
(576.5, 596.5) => 2.23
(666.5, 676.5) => 2.03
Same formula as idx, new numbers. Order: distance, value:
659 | 2.36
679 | 1.9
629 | 2.13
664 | 2.14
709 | 2.01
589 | 1.99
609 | 2.13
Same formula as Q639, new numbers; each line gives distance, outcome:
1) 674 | 1.95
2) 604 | 2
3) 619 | 2.07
